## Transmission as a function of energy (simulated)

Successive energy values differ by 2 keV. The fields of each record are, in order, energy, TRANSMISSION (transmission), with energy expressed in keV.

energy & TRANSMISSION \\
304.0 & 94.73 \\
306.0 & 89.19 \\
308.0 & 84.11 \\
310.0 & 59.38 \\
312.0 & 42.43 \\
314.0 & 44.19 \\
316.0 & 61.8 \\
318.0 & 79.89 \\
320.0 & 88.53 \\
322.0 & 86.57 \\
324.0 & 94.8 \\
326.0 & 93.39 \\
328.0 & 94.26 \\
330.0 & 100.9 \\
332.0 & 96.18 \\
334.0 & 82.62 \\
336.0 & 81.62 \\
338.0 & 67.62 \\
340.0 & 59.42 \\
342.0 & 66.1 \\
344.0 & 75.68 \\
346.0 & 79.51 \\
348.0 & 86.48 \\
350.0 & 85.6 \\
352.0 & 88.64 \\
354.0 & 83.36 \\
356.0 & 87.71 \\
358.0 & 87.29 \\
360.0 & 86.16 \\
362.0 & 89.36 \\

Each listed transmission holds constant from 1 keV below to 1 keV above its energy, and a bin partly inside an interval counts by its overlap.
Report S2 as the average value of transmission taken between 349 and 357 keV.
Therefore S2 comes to 86.3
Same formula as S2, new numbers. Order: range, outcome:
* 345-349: 83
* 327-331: 97.6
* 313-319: 62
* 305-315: 63.9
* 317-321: 84.2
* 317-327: 88.6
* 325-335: 93.5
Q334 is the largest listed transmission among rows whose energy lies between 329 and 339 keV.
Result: 100.9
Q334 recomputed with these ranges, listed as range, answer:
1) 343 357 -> 88.64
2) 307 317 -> 84.11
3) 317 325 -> 94.8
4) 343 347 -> 79.51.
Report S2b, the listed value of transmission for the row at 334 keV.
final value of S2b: 82.62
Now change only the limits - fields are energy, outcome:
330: 100.9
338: 67.62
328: 94.26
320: 88.53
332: 96.18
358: 87.29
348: 86.48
